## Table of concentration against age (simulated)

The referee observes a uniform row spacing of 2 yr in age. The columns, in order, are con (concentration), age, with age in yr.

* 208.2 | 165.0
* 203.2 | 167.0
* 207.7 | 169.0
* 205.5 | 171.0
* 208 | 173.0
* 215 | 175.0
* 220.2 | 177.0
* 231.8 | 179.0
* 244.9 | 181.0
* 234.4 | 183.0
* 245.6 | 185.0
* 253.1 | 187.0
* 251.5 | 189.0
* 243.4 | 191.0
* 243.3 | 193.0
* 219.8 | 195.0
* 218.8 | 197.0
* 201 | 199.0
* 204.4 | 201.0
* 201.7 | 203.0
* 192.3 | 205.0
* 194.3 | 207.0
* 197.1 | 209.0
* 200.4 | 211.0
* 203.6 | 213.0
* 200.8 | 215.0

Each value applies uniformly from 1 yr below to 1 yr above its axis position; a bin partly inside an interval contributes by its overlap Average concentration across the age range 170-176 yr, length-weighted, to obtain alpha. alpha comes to 210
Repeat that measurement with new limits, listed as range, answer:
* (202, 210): 196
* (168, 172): 207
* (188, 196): 240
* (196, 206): 204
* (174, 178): 218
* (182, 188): 244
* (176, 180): 226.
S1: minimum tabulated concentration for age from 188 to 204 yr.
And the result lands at 201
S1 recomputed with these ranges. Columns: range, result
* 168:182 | 205.5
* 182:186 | 234.4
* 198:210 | 192.3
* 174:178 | 215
